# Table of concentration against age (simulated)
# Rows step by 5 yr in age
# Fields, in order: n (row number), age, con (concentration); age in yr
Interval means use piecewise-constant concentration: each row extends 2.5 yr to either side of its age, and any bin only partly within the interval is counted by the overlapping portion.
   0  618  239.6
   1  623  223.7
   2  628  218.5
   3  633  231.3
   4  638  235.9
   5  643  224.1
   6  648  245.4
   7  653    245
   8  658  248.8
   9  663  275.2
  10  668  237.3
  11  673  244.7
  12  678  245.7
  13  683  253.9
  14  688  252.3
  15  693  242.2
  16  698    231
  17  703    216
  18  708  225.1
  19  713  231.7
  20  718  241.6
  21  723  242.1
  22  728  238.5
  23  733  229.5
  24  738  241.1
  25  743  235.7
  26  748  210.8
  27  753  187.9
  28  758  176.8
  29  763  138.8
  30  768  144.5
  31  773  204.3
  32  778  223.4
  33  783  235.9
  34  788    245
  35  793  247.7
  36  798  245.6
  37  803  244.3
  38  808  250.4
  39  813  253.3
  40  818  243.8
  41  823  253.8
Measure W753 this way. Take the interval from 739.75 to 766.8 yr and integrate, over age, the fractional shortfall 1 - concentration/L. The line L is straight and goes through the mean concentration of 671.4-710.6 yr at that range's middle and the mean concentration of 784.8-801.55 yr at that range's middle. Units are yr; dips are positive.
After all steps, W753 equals 6.0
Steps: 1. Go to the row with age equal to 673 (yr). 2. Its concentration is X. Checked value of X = 244.7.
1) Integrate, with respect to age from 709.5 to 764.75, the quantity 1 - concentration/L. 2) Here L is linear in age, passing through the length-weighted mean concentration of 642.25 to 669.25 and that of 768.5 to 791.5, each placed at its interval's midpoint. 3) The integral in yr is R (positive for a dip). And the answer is 3.22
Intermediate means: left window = 248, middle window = 217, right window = 221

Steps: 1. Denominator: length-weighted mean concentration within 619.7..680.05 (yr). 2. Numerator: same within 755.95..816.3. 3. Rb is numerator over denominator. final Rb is 0.91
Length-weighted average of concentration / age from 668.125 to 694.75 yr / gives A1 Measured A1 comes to 247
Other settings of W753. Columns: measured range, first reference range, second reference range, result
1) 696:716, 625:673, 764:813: 0.7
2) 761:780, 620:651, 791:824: 5.2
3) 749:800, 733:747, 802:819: 7.8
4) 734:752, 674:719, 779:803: 1.1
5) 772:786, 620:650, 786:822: 1.2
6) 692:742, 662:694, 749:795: -1.1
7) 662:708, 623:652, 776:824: -1.4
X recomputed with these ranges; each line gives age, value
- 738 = 241.1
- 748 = 210.8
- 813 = 253.3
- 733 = 229.5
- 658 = 248.8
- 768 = 144.5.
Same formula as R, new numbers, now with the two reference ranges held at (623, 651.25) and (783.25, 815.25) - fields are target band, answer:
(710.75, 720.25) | 0.08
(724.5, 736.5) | 0.24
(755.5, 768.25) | 4.63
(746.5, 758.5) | 2.45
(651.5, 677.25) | -1.84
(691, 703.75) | 0.30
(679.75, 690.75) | -0.79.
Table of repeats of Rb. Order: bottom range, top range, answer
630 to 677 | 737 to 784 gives 0.81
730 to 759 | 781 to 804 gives 1.13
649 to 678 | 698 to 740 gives 0.93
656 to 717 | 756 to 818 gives 0.90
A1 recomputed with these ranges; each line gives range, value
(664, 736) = 239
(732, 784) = 201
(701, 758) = 225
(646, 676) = 249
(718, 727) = 241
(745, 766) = 179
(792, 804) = 246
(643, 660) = 243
